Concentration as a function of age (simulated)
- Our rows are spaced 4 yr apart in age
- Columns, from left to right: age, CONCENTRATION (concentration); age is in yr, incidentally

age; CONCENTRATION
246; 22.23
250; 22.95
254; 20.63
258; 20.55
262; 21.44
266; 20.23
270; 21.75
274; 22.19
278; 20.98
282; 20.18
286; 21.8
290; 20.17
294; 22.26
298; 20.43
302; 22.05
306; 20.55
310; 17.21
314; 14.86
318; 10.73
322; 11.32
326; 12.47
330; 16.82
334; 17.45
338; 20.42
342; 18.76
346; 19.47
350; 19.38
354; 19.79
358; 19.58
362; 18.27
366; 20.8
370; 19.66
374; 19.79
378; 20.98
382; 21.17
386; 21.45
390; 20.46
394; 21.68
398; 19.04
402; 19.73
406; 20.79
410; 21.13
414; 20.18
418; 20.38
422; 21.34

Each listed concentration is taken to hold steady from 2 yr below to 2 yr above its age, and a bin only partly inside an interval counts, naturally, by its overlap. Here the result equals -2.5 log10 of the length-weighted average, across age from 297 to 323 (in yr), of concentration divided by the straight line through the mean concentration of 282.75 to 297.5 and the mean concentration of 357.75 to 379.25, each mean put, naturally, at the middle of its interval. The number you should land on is 0.236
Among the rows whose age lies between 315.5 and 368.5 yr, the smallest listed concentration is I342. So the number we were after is 10.73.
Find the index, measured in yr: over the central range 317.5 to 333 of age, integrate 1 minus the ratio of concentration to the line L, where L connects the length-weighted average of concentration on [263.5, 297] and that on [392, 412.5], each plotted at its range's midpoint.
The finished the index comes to 5.61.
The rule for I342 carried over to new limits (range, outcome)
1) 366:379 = 19.66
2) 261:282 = 20.18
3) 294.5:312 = 17.21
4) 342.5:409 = 18.27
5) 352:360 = 19.58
